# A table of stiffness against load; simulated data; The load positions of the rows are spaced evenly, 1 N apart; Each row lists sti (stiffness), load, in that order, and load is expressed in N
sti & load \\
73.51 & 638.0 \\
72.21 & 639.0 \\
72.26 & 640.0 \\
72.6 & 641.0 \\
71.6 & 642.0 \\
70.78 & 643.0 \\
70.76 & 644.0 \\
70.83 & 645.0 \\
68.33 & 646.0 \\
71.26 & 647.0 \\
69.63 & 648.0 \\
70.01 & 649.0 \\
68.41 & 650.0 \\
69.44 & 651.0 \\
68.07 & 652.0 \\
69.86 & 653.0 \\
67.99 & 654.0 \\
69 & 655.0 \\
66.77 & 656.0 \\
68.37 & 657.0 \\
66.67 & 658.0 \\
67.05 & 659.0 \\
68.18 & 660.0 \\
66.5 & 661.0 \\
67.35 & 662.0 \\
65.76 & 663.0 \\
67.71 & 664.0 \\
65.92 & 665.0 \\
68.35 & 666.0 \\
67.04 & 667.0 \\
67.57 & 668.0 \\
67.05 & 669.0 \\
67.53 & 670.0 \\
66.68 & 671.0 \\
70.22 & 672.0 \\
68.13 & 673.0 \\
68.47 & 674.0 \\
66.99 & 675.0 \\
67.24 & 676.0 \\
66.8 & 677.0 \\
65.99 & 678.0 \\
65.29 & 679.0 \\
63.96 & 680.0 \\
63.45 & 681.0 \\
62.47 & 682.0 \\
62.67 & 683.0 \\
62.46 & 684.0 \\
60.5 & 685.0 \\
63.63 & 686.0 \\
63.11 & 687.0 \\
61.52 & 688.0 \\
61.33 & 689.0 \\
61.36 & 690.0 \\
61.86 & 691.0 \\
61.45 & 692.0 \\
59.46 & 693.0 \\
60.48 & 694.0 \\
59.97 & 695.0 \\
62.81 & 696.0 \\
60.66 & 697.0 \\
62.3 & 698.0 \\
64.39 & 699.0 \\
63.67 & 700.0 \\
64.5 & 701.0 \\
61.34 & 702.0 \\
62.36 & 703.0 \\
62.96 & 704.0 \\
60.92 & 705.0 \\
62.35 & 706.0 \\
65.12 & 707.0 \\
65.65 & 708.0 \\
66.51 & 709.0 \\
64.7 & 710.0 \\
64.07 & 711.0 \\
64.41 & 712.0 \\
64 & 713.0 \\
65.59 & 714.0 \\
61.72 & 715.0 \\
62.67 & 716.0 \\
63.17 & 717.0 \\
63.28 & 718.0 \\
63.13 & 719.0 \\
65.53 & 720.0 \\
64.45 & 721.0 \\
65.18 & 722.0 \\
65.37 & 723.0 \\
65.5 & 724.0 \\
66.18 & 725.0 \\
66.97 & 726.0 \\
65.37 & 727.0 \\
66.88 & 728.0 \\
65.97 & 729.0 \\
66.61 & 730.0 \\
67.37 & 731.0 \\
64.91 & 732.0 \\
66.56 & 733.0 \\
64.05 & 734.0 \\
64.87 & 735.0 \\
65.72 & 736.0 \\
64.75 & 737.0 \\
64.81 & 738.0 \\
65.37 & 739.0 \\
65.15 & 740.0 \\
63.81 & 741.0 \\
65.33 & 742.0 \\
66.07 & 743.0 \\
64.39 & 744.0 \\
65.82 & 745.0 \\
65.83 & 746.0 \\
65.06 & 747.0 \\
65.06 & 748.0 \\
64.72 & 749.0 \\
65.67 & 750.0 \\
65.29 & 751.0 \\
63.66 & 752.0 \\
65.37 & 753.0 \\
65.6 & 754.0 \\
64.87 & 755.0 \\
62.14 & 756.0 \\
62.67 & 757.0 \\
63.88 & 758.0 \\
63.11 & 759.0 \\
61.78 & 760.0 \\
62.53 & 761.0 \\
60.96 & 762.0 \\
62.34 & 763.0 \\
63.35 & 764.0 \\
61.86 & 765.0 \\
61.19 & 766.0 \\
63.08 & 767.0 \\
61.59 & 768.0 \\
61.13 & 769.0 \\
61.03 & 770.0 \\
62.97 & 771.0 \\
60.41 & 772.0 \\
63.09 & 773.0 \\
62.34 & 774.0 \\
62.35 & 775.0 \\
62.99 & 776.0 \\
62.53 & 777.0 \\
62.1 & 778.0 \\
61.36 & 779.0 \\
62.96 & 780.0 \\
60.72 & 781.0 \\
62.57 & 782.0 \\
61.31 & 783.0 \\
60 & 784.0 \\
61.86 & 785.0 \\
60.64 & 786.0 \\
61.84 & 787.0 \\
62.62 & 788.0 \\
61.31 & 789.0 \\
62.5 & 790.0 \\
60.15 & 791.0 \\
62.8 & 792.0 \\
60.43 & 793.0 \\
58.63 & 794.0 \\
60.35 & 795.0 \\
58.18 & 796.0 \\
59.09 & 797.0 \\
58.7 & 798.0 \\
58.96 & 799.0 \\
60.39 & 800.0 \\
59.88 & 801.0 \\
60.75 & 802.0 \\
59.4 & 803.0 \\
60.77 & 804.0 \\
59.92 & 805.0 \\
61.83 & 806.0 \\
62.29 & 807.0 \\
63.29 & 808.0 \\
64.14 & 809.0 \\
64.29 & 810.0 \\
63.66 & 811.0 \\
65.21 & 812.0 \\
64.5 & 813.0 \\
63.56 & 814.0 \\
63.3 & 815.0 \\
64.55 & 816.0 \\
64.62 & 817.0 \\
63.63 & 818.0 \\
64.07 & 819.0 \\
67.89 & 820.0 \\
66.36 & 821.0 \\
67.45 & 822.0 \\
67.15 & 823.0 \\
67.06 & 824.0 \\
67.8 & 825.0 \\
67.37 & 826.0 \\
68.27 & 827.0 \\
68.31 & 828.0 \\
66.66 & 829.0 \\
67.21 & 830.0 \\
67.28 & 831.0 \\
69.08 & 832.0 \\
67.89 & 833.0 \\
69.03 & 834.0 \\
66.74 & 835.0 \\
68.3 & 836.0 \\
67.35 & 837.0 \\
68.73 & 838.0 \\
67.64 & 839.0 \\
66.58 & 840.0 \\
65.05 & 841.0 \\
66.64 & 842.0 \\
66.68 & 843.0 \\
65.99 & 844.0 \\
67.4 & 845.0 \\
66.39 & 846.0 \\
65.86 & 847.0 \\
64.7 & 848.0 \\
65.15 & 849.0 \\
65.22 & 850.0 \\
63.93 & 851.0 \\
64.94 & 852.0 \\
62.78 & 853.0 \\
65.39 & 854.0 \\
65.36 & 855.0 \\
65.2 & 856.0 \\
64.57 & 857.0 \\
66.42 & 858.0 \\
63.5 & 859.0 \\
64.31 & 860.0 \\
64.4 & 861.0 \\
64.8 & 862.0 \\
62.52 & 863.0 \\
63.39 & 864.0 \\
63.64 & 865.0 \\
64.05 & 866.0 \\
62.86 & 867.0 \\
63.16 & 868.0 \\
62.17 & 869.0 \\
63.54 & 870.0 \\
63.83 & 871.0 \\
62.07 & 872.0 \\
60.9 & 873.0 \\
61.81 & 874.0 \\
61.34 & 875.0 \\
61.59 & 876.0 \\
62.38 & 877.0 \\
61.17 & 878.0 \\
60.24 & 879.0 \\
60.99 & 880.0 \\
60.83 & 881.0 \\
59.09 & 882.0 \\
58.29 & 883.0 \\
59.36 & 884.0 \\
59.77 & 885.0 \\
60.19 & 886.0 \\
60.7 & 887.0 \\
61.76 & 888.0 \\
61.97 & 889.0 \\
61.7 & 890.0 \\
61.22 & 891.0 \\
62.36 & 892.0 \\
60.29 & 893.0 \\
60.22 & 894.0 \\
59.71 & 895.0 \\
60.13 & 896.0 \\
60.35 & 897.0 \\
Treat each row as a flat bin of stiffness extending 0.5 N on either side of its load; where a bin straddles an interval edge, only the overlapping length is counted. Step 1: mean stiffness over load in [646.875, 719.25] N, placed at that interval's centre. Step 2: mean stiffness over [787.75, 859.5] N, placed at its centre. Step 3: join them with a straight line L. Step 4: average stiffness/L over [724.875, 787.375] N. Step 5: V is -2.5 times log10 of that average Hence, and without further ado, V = 0.02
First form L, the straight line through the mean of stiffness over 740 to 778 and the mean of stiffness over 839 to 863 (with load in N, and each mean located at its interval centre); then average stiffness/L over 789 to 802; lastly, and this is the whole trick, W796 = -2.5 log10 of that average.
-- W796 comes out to 0.07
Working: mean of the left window 63.4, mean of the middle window 60.1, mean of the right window 65.3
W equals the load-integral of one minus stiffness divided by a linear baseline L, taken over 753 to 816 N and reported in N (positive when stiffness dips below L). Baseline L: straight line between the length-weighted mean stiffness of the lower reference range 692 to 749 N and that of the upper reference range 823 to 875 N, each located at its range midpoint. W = 2.9 N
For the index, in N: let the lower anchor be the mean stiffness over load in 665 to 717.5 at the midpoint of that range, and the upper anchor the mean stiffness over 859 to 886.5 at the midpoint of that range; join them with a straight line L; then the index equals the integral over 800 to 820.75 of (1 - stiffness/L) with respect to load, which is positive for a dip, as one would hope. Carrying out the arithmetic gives -0.1 N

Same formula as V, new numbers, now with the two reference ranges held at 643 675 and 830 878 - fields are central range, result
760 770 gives 0.08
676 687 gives 0.07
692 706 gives 0.09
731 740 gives 0.03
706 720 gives 0.05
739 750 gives 0.03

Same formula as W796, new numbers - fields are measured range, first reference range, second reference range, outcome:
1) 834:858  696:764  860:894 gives -0.062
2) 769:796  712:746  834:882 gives 0.055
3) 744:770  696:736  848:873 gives 0.013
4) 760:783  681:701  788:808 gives -0.021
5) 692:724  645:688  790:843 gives 0.047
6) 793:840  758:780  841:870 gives -0.014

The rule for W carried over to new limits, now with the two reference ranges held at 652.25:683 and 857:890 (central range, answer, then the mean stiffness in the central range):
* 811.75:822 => -0.2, 64.9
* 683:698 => 1.1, 61.5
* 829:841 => -0.9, 67.6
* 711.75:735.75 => 0.2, 65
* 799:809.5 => 0.4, 61.2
